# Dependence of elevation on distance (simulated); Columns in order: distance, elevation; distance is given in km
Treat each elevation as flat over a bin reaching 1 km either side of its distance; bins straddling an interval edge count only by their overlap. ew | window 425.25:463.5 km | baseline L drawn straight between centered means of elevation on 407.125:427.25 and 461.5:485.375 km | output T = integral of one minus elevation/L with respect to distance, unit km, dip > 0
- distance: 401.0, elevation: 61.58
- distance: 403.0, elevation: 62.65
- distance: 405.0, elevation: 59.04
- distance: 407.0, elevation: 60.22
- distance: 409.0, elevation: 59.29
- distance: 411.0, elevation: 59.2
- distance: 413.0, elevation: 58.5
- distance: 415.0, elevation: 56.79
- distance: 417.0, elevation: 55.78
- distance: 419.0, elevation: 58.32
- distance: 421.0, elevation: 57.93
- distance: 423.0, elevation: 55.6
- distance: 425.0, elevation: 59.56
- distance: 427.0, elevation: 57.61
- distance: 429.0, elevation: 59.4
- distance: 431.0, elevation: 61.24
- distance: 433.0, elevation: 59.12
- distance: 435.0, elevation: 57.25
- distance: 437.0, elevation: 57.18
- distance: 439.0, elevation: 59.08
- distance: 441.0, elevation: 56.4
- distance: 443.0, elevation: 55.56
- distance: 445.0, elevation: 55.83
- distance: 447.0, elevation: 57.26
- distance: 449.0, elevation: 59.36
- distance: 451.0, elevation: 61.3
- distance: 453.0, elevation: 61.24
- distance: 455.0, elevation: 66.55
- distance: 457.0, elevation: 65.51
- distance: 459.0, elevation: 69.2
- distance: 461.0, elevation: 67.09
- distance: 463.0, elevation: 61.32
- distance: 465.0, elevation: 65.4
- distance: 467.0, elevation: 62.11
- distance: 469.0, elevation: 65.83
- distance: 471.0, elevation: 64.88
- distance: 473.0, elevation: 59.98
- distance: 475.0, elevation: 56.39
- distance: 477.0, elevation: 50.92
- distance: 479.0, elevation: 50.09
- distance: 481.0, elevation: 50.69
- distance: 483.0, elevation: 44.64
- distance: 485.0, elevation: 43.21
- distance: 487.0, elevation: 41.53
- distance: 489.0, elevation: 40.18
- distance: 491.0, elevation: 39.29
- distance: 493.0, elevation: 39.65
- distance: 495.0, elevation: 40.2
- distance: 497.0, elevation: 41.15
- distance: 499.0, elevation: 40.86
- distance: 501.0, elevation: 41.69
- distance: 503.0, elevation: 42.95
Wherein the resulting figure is -2.0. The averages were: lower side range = 58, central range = 60.4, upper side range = 56.9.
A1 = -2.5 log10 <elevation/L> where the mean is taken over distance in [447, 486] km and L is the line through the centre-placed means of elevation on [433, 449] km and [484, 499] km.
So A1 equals -0.21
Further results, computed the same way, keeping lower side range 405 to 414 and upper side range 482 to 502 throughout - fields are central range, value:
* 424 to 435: -0.082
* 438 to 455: -0.151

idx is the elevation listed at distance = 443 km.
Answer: 55.56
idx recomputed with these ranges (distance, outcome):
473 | 59.98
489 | 40.18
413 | 58.5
